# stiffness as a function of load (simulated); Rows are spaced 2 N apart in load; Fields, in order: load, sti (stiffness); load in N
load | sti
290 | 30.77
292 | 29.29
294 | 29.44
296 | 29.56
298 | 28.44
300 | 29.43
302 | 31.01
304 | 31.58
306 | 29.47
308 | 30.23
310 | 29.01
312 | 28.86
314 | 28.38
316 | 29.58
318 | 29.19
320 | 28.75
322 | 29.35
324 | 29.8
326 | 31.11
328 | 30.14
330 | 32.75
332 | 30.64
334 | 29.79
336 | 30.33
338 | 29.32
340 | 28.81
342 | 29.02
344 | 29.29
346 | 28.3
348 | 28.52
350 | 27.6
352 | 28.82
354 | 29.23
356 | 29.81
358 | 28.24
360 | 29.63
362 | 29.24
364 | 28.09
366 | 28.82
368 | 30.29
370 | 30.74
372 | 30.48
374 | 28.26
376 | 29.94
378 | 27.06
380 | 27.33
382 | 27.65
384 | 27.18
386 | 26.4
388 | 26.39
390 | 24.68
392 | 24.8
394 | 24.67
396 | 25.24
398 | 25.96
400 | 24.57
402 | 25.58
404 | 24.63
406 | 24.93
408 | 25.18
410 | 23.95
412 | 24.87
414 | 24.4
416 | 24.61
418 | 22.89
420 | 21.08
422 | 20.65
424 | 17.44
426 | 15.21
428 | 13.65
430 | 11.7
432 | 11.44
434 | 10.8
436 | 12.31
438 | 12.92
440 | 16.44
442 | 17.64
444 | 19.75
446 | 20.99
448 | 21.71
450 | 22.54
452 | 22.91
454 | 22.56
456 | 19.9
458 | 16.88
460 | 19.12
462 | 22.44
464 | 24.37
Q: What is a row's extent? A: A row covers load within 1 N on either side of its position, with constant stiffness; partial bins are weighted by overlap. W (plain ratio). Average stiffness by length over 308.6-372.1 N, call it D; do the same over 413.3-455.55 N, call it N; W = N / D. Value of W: 0.6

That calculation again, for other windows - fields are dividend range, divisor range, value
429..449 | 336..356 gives 0.54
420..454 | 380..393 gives 0.65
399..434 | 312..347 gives 0.70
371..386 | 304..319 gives 0.96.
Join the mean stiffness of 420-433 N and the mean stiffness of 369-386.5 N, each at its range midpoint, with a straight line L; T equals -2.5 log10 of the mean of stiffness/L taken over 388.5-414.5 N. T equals -0.14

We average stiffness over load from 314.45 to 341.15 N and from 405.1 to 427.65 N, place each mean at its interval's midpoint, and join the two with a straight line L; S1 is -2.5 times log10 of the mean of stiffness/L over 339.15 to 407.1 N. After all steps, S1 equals -0.07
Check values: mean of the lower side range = 29.9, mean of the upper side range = 22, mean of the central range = 27.6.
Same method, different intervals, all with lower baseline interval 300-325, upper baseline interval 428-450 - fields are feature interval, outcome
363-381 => -0.247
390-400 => -0.213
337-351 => -0.100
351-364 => -0.178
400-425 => -0.242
